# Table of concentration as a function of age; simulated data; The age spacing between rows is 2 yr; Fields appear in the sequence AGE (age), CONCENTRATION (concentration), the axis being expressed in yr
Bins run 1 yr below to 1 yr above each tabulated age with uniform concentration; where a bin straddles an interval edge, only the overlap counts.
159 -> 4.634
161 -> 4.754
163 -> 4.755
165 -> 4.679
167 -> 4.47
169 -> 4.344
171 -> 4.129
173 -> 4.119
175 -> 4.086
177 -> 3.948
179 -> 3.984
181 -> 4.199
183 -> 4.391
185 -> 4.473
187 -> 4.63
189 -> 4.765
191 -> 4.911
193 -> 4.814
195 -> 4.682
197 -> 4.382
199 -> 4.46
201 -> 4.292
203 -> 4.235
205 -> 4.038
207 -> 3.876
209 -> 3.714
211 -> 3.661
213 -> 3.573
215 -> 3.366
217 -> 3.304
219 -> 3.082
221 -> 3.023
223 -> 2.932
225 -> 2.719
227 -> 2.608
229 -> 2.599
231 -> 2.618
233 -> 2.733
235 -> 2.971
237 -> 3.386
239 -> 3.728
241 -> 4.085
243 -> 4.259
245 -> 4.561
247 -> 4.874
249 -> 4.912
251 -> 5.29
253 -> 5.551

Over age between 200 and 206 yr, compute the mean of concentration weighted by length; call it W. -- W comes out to 4.19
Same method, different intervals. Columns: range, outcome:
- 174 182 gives 4.05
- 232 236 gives 2.85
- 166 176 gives 4.23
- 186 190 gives 4.7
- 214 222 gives 3.19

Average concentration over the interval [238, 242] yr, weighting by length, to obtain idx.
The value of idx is 3.91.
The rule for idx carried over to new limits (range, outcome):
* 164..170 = 4.5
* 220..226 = 2.89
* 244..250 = 4.78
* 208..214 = 3.65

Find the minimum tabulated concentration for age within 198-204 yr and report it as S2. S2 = 4.235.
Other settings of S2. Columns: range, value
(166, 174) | 4.119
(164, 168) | 4.47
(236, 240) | 3.386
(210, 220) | 3.082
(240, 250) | 4.085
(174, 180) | 3.948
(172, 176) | 4.086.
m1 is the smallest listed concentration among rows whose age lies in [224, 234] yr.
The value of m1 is 2.599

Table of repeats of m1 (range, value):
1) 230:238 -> 2.618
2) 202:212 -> 3.661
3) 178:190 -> 3.984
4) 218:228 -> 2.608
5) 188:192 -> 4.765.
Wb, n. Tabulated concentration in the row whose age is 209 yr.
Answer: 3.714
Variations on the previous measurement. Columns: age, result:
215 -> 3.366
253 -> 5.551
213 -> 3.573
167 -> 4.47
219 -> 3.082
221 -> 3.023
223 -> 2.932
